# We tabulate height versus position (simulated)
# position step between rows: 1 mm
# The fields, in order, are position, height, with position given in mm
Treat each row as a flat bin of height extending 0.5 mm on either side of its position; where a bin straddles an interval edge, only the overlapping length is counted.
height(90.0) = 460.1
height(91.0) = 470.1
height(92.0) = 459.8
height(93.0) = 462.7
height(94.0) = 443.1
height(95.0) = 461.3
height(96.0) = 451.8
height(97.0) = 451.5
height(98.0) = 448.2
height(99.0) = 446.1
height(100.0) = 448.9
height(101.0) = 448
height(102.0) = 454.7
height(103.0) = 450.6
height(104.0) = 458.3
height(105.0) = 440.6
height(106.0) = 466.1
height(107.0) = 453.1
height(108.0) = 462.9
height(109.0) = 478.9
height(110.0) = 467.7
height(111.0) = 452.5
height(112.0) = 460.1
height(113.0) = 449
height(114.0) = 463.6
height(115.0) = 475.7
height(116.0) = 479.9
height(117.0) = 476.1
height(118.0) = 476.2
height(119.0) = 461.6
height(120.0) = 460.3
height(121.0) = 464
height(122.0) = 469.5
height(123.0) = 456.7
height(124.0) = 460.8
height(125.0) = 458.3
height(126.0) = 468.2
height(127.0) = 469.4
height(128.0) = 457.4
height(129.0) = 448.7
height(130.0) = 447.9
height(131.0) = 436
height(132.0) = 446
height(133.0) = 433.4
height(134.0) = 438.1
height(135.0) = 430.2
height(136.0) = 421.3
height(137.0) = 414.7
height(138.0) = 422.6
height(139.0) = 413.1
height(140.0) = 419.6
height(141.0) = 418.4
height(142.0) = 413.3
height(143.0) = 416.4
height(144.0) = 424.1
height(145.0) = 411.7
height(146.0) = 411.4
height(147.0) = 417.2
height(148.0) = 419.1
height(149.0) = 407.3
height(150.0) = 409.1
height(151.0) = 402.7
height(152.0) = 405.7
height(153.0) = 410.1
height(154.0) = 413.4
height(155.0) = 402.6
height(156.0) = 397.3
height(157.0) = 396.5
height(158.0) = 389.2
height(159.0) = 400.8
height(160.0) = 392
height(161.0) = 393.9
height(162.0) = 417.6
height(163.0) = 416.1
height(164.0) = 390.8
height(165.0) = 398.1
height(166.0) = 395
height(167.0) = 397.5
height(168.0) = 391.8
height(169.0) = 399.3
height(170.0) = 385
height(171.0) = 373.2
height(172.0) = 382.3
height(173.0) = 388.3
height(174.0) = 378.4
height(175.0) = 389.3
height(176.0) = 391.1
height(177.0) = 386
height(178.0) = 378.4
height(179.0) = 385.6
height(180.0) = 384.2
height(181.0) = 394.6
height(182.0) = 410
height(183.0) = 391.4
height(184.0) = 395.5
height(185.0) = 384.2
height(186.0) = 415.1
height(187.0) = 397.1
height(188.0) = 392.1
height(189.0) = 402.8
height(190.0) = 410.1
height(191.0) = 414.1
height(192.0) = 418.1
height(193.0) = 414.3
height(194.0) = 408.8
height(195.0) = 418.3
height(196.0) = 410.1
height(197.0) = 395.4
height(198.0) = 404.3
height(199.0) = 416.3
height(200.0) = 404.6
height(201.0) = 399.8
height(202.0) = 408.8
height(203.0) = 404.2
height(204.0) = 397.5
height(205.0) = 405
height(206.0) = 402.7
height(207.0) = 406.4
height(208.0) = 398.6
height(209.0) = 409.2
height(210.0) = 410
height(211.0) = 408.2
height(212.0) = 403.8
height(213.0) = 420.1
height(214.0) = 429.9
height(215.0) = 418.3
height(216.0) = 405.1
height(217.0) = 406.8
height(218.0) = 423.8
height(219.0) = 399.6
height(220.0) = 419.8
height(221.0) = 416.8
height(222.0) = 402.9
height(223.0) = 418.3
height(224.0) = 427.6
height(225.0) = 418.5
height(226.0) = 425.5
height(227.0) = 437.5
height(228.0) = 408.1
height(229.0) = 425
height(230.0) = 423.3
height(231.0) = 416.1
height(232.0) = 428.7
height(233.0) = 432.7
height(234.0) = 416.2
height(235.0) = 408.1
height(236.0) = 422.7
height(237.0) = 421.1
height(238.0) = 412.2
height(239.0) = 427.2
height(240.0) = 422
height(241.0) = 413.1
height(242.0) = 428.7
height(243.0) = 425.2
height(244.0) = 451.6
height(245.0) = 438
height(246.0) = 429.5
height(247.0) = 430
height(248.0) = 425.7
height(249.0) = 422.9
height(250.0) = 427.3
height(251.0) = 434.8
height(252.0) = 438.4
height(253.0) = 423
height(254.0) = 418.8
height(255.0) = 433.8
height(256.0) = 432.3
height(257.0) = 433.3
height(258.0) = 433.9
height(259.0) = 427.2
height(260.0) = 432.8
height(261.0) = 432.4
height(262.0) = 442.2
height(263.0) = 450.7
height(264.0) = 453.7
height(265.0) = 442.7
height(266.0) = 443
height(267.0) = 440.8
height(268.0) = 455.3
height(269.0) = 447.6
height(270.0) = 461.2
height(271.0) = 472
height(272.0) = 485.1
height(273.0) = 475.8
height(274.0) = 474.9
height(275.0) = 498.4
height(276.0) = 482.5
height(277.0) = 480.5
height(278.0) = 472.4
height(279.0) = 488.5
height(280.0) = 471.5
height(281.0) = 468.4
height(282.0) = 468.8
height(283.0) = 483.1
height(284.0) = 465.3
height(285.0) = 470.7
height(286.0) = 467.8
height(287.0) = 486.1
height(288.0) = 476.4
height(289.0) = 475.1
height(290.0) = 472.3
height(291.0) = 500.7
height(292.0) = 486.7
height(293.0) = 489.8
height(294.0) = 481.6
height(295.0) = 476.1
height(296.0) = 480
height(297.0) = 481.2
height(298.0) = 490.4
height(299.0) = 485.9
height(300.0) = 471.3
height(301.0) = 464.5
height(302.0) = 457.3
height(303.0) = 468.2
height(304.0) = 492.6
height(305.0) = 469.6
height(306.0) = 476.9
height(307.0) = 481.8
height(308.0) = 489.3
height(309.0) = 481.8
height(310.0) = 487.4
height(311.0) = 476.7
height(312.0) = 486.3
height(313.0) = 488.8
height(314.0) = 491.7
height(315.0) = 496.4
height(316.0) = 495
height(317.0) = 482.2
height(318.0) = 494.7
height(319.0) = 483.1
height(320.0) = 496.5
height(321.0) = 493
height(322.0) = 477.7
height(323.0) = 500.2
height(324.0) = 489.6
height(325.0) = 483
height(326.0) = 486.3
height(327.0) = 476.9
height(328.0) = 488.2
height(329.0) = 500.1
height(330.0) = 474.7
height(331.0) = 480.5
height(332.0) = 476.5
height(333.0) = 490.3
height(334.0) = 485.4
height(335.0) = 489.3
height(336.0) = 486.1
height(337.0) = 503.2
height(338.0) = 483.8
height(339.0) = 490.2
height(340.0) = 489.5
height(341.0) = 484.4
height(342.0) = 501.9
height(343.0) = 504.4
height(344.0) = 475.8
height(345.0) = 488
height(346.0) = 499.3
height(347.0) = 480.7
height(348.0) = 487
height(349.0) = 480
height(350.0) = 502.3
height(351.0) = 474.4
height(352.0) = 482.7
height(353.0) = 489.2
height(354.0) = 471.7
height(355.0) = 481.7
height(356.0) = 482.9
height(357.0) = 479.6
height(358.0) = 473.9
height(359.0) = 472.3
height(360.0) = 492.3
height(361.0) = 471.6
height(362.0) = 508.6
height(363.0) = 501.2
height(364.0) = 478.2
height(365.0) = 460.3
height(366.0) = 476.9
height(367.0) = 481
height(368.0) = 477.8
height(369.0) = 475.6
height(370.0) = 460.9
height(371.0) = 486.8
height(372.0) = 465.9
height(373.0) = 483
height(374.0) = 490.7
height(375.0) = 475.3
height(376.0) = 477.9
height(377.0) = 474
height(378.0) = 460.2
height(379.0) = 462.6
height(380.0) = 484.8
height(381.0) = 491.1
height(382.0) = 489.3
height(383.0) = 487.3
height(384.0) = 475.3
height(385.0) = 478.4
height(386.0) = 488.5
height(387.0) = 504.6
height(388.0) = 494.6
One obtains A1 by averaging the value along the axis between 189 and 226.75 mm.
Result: 411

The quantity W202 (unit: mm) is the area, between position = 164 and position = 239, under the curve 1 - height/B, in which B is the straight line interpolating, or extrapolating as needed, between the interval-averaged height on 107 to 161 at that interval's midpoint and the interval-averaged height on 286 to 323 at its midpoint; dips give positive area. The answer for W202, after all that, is 8.00 mm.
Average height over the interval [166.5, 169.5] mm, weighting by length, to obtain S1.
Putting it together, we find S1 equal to 396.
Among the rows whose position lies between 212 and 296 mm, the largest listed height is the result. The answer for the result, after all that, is 500.7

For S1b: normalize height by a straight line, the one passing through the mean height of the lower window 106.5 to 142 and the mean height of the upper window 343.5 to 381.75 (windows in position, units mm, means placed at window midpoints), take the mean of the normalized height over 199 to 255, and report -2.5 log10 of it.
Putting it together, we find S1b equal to 0.11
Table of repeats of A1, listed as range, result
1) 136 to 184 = 401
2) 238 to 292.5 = 452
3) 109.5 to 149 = 444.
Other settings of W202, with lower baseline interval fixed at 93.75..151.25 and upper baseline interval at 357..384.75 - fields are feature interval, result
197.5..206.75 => 1.0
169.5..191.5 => 3.0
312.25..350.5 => -1.2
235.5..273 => 2.2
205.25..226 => 2.1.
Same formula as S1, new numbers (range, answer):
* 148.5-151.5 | 406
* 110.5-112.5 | 456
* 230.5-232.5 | 422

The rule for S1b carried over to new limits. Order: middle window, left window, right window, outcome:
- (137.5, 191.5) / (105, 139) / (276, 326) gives 0.15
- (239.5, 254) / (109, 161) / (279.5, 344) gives 0.09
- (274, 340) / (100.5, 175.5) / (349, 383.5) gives -0.04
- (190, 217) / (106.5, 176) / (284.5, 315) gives 0.10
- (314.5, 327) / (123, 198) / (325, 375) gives -0.04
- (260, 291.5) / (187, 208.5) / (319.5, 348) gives -0.03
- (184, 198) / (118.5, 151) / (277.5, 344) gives 0.11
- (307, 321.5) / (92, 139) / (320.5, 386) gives -0.02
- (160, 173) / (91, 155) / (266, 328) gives 0.15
